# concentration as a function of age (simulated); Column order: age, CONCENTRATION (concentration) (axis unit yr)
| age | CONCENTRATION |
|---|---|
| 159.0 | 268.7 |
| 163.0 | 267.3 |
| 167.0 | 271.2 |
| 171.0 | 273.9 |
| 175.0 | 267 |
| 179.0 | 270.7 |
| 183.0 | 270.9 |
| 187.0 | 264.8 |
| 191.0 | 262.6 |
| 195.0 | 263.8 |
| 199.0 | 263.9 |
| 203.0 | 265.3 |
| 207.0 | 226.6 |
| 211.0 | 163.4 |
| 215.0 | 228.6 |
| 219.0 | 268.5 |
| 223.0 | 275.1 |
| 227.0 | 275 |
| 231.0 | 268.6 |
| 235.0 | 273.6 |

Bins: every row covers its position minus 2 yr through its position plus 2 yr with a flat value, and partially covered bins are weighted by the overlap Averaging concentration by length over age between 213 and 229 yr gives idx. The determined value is 262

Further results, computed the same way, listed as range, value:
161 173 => 271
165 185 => 271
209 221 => 220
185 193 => 264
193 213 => 237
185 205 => 264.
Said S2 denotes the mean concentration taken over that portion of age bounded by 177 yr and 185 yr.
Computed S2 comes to 271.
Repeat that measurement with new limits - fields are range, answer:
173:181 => 269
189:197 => 263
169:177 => 270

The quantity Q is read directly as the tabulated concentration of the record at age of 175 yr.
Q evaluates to 267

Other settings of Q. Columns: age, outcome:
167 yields 271.2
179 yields 270.7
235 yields 273.6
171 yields 273.9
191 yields 262.6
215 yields 228.6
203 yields 265.3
